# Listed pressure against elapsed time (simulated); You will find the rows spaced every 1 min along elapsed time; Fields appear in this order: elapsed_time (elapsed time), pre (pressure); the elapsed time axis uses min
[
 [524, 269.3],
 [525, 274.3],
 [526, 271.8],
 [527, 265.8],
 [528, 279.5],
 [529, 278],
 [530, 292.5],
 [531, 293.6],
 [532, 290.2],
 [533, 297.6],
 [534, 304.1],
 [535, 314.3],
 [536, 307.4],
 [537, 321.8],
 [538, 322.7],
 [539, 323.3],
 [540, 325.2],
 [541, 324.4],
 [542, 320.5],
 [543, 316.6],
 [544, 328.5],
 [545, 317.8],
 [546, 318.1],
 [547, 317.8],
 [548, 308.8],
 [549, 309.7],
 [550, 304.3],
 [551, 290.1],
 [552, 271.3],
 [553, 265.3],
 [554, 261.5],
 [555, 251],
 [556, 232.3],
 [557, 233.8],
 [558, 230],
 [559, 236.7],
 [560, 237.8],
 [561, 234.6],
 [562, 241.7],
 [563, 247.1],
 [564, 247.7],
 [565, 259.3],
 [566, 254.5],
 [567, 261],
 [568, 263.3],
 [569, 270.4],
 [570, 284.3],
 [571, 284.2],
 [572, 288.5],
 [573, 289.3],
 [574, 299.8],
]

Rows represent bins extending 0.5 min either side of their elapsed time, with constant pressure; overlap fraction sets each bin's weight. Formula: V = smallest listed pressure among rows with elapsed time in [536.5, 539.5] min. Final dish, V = 321.8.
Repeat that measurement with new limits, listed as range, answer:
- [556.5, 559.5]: 230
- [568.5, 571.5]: 270.4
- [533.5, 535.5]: 304.1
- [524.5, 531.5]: 265.8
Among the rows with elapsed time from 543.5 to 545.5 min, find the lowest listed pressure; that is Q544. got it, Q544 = 317.8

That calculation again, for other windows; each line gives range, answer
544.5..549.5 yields 308.8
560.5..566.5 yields 234.6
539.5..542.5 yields 320.5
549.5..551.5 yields 290.1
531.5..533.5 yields 290.2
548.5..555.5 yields 251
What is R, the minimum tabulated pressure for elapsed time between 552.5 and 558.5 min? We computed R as 230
